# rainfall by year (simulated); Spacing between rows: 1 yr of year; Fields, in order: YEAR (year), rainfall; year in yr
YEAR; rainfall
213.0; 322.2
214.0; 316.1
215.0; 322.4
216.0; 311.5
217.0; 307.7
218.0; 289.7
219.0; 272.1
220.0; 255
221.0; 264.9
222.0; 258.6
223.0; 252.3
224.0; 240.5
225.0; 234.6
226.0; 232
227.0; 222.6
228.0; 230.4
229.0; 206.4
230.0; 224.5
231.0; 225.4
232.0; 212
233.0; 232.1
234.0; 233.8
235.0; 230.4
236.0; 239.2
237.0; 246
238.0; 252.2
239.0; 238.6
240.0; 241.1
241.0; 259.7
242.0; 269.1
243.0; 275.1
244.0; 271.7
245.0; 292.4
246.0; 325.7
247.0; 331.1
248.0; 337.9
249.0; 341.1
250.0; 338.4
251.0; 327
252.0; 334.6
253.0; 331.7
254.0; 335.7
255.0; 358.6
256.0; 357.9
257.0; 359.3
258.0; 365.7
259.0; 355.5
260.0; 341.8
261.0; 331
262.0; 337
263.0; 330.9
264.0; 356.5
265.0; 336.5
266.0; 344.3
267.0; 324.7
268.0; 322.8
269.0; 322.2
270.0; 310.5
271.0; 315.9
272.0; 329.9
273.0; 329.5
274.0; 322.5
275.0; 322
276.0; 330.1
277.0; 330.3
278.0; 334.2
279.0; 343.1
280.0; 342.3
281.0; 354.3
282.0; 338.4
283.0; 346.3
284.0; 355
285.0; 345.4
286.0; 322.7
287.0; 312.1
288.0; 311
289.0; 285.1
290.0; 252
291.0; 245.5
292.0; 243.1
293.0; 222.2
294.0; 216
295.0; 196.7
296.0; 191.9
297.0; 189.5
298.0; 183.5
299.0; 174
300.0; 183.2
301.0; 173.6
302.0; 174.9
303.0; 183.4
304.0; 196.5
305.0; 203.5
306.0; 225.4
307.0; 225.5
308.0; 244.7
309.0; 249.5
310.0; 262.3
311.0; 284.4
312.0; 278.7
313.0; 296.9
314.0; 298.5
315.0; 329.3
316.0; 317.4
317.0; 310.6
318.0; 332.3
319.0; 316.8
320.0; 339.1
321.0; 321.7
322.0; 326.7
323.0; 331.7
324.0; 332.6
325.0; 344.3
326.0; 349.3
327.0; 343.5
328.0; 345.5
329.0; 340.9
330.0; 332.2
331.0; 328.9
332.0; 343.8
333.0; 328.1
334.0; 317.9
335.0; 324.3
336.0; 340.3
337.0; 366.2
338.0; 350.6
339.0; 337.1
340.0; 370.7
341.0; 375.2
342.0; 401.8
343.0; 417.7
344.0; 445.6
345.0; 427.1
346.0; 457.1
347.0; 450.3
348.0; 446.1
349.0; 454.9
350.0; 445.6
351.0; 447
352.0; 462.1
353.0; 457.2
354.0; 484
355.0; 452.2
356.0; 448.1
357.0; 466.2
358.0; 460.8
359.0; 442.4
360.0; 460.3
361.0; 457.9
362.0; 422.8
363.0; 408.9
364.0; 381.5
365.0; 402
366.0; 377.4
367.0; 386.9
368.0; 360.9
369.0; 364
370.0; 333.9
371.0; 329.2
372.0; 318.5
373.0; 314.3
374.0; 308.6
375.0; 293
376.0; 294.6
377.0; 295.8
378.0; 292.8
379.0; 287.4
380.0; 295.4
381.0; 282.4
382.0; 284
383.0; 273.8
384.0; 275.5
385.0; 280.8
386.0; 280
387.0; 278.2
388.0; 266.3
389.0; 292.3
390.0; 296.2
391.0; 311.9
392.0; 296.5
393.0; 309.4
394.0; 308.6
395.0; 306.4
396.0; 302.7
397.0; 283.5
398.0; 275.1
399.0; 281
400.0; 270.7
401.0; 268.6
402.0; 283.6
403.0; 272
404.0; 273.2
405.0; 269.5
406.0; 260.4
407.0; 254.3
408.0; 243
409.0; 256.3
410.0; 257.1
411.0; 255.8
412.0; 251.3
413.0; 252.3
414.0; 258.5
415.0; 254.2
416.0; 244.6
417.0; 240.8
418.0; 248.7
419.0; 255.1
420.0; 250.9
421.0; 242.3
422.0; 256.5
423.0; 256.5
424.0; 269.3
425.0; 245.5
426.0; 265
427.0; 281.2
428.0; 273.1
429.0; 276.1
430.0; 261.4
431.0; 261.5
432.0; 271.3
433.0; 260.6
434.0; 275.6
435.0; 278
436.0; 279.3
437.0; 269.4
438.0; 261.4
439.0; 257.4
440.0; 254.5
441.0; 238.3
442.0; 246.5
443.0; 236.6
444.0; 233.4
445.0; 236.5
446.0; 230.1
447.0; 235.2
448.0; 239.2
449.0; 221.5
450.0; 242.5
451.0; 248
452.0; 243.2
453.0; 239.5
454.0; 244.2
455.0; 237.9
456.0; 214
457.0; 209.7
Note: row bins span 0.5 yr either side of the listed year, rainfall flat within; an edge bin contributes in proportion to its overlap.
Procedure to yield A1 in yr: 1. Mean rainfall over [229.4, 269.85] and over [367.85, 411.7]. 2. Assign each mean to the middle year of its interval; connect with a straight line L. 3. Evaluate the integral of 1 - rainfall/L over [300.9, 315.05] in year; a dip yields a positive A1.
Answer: 2.6 yr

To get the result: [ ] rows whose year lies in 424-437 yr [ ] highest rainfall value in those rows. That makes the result 281.2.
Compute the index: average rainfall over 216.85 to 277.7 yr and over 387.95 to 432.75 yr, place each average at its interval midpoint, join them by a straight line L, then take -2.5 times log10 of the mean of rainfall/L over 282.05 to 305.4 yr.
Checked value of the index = 0.19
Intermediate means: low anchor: 294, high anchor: 269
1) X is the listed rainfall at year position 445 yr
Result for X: 236.5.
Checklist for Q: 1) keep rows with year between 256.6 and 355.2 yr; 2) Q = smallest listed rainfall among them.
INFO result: 173.6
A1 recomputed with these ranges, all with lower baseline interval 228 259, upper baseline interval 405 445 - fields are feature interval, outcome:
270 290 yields -3.3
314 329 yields -3.1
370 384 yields -1.8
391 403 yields -1.3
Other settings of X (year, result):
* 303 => 183.4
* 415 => 254.2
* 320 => 339.1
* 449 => 221.5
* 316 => 317.4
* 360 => 460.3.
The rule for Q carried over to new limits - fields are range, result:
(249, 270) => 310.5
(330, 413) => 243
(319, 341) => 316.8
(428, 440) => 254.5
